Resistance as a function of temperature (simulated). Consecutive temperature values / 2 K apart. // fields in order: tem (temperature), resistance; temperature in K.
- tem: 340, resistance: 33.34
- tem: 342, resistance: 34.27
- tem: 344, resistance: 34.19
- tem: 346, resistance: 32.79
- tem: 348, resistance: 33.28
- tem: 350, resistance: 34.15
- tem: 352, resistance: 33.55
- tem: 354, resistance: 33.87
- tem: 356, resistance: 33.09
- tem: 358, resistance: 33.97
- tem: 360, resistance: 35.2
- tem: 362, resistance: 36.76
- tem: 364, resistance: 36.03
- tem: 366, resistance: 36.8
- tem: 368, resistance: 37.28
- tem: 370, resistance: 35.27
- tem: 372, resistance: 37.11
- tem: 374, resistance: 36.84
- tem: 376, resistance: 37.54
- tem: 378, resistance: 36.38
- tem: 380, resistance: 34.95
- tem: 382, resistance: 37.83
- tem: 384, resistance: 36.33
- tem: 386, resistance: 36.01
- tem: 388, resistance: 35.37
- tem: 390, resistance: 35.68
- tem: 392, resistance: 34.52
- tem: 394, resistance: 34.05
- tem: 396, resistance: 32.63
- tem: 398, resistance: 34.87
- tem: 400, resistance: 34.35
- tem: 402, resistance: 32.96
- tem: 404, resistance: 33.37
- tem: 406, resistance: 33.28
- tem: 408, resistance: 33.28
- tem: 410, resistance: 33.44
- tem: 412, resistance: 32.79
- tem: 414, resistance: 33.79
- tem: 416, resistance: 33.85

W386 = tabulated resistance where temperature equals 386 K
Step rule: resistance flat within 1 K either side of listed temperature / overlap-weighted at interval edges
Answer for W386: 36.01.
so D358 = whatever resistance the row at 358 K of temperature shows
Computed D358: 33.97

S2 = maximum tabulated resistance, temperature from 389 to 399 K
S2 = 35.68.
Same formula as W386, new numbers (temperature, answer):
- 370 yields 35.27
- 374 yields 36.84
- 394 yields 34.05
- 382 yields 37.83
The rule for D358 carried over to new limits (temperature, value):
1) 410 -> 33.44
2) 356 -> 33.09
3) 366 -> 36.8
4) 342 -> 34.27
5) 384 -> 36.33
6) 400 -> 34.35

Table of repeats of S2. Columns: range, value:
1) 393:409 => 34.87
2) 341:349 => 34.27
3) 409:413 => 33.44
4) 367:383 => 37.83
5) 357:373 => 37.28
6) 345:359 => 34.15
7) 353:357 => 33.87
